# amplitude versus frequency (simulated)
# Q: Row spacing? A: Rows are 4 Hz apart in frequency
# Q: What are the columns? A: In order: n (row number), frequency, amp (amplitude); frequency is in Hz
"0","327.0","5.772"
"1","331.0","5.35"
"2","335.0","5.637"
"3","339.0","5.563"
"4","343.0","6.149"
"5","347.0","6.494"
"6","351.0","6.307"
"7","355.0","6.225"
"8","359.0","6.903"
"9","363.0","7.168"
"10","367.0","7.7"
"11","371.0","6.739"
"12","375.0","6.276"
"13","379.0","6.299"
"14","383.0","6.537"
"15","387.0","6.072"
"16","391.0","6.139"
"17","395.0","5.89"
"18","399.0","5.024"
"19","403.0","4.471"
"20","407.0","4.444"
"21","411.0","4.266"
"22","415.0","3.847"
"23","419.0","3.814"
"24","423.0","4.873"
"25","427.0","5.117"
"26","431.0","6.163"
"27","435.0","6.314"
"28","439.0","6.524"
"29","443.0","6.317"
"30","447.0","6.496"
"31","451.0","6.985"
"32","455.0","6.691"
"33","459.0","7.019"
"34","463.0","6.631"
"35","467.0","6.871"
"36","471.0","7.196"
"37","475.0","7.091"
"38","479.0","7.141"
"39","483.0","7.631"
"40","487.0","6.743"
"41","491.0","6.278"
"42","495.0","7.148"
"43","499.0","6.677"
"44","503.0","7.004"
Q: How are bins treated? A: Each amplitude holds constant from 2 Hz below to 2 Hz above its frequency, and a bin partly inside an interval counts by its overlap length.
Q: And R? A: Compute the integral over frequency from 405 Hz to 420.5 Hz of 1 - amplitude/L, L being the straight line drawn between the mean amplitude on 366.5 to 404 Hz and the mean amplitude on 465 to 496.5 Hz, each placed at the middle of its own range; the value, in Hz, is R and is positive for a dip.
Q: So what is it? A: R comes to 5.5 Hz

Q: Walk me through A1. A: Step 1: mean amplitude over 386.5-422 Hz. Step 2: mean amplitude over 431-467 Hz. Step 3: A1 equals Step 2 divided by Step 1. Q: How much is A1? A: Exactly 1.37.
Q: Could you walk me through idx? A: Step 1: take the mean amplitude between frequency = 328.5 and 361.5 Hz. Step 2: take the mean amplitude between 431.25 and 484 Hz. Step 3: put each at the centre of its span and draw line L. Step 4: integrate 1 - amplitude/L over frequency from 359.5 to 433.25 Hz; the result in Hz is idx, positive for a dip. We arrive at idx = 8.77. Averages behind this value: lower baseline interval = 6.09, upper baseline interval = 6.8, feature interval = 5.63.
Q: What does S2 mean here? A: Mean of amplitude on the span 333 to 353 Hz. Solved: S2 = 6.03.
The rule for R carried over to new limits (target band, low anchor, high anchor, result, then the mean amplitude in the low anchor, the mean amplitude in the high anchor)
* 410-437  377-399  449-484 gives 6.5 Hz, 6.08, 7.01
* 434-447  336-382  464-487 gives 1.0 Hz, 6.51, 7.12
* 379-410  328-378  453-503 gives 4.8 Hz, 6.36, 6.93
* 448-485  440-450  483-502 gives -2.1 Hz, 6.48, 6.82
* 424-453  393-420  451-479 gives -1.8 Hz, 4.56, 6.94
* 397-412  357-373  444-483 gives 5.3 Hz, 7.13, 6.92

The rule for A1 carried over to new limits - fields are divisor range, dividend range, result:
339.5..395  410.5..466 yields 0.90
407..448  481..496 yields 1.31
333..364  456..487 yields 1.12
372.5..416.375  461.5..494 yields 1.28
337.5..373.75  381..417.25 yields 0.79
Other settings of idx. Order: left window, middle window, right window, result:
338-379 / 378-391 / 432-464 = 0.6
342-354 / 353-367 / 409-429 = -2.1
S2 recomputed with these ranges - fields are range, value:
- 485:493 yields 6.51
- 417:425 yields 4.34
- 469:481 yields 7.14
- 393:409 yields 4.96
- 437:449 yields 6.45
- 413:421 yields 3.83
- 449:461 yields 6.9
